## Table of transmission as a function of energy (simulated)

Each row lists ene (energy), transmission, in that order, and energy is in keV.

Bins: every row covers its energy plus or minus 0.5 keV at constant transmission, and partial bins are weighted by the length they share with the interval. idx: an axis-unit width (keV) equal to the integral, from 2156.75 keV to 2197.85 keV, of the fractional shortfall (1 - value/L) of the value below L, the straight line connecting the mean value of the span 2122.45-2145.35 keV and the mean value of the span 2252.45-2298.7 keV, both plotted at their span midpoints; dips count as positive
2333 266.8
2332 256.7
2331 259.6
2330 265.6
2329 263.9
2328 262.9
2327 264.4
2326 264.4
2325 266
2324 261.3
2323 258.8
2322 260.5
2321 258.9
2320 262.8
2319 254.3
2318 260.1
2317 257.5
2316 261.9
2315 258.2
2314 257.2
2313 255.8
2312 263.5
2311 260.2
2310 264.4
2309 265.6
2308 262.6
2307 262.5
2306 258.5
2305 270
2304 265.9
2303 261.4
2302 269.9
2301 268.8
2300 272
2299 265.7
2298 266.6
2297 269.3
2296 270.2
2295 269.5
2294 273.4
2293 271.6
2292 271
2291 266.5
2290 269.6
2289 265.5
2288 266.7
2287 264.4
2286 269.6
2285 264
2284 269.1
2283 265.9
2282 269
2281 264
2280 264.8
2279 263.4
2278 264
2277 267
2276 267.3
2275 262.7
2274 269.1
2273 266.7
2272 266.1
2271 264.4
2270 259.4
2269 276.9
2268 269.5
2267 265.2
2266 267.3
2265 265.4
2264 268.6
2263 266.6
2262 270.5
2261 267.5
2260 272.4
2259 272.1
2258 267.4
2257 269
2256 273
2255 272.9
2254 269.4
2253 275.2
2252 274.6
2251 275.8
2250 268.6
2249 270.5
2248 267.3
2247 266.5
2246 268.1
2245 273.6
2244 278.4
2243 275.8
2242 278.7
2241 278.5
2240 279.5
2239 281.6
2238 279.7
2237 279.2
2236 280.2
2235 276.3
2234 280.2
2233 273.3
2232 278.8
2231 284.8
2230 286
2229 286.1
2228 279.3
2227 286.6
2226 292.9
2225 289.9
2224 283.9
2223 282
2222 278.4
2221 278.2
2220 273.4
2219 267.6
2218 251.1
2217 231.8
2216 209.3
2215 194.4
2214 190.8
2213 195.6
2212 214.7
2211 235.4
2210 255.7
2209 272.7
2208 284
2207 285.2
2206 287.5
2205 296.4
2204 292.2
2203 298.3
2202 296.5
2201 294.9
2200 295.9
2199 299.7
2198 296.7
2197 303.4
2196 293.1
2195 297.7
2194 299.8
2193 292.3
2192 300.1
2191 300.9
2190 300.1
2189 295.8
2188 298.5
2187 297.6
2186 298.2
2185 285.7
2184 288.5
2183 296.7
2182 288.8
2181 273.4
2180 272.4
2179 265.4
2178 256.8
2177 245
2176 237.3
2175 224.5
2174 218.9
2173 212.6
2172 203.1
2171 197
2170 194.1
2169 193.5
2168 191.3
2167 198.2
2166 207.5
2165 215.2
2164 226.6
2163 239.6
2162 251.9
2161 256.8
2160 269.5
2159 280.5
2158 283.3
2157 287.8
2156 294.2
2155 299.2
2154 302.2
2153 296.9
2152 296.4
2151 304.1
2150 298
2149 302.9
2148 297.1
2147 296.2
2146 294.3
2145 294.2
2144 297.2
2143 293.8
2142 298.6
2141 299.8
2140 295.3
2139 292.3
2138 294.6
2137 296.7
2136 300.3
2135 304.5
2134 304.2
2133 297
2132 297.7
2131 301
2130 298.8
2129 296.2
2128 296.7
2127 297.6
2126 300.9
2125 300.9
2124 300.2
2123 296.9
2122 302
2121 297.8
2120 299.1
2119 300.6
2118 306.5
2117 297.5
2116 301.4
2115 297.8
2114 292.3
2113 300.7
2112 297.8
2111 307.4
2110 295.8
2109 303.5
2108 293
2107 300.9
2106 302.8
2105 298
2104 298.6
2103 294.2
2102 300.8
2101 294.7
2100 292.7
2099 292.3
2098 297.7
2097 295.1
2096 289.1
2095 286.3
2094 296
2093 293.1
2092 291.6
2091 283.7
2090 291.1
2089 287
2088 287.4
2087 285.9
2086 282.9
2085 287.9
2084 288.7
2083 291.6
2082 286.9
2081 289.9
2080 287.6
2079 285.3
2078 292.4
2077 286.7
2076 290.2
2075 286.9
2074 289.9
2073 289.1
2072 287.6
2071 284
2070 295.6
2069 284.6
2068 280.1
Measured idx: 4.1 keV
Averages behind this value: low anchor 298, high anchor 268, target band 260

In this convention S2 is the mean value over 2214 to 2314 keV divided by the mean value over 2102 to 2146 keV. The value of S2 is 0.90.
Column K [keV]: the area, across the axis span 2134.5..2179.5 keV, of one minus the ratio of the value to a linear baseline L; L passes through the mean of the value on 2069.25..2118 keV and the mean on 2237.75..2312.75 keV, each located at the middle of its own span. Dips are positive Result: 3.2 keV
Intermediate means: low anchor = 293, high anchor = 269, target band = 265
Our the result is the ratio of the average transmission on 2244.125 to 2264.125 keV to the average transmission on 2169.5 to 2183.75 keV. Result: 1.12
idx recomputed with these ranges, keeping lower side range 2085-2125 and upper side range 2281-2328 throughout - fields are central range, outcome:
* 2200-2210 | -0.29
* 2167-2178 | 2.78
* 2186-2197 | -0.61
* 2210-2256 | 1.53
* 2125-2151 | -0.67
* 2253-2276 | 0.21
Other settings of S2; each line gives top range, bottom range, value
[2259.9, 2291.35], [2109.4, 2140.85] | 0.89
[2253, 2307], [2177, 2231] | 0.97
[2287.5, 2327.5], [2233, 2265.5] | 0.97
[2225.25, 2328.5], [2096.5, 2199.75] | 0.95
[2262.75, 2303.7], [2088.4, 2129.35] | 0.90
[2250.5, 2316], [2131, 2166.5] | 0.94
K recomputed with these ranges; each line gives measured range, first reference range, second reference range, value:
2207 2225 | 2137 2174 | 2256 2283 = 1.2 keV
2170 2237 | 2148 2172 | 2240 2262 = -1.7 keV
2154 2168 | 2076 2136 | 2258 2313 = 1.6 keV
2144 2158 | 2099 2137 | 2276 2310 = -0.2 keV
